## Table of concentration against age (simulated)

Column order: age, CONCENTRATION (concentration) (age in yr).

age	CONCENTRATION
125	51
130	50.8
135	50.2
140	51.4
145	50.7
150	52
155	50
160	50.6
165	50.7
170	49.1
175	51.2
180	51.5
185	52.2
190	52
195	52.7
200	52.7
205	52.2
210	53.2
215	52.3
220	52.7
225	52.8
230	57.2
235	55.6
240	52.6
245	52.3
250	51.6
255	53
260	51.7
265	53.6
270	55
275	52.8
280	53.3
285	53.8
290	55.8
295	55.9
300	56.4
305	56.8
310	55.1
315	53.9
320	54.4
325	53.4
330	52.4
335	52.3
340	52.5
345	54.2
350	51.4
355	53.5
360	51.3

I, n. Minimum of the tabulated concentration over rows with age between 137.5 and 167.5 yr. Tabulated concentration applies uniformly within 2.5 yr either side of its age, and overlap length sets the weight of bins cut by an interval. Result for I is 50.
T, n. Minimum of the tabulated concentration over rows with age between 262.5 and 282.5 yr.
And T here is 52.8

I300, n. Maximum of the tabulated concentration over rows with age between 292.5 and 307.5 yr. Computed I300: 56.8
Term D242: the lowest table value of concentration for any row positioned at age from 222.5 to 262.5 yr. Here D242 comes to 51.6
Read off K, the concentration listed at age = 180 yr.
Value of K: 51.5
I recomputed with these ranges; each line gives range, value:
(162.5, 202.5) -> 49.1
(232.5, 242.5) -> 52.6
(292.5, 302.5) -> 55.9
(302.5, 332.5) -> 52.4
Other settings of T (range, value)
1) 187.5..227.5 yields 52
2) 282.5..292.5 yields 53.8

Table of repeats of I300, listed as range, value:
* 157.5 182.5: 51.5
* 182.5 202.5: 52.7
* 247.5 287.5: 55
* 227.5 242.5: 57.2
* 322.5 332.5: 53.4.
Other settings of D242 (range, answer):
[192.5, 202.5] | 52.7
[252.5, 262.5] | 51.7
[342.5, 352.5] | 51.4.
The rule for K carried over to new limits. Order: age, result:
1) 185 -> 52.2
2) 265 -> 53.6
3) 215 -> 52.3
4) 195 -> 52.7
